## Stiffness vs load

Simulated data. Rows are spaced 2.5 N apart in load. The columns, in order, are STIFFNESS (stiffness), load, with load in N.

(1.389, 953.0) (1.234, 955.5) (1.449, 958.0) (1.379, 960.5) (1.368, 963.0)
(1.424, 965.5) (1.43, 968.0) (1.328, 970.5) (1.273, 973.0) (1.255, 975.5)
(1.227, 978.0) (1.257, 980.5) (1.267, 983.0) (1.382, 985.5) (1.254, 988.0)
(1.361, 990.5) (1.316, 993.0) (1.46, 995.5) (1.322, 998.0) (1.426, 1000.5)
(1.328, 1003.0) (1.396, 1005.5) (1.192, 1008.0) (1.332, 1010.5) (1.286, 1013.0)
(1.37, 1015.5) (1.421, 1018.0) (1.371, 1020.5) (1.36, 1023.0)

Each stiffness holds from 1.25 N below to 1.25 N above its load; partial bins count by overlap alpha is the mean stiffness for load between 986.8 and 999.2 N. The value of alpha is 1.34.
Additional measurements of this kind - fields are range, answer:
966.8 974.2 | 1.34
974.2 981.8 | 1.25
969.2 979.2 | 1.27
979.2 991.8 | 1.3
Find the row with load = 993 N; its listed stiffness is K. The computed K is 1.316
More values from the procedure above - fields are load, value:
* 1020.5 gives 1.371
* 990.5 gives 1.361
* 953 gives 1.389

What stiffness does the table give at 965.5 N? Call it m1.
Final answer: 1.424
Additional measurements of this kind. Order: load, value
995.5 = 1.46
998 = 1.322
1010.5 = 1.332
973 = 1.273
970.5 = 1.328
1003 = 1.328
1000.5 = 1.426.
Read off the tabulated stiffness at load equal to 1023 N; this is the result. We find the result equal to 1.36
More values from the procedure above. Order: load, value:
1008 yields 1.192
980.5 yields 1.257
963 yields 1.368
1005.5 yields 1.396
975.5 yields 1.255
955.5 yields 1.234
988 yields 1.254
